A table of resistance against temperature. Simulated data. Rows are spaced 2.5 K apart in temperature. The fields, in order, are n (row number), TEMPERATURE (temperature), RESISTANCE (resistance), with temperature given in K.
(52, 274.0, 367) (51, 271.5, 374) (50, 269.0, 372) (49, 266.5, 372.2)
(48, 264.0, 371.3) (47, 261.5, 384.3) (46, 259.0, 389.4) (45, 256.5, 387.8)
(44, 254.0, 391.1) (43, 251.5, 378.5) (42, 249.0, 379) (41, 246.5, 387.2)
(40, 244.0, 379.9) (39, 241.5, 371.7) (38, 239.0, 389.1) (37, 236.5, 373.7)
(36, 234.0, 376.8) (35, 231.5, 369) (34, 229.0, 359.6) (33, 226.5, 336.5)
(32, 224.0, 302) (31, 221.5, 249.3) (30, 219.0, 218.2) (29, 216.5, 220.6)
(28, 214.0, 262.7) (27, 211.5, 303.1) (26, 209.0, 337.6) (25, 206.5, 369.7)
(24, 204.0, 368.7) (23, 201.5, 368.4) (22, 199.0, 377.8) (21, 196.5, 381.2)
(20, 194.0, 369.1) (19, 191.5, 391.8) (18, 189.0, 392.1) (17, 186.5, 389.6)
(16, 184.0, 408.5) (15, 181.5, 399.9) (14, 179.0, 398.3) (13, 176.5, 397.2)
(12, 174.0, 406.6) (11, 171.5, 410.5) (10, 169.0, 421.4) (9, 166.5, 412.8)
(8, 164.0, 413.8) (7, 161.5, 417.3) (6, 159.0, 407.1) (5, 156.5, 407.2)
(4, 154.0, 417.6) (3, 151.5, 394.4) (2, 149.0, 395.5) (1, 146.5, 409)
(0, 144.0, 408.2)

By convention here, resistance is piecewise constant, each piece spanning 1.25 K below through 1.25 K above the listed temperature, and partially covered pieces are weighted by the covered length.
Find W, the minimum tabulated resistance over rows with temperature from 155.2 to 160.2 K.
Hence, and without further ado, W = 407.1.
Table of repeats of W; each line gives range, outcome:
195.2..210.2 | 337.6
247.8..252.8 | 378.5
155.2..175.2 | 406.6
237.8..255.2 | 371.7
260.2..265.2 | 371.3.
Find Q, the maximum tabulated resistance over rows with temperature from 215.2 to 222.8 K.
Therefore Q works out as 249.3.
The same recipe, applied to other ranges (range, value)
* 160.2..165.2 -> 417.3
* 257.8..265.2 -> 389.4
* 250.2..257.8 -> 391.1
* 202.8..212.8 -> 369.7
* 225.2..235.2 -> 376.8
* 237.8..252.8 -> 389.1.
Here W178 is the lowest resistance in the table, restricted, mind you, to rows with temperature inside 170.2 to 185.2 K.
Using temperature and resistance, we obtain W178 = 397.2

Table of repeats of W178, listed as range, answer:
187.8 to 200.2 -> 369.1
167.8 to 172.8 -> 410.5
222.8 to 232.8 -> 302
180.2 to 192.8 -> 389.6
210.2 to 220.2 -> 218.2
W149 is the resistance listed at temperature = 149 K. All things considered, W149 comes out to 395.5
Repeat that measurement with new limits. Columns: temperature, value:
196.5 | 381.2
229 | 359.6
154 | 417.6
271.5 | 374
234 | 376.8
